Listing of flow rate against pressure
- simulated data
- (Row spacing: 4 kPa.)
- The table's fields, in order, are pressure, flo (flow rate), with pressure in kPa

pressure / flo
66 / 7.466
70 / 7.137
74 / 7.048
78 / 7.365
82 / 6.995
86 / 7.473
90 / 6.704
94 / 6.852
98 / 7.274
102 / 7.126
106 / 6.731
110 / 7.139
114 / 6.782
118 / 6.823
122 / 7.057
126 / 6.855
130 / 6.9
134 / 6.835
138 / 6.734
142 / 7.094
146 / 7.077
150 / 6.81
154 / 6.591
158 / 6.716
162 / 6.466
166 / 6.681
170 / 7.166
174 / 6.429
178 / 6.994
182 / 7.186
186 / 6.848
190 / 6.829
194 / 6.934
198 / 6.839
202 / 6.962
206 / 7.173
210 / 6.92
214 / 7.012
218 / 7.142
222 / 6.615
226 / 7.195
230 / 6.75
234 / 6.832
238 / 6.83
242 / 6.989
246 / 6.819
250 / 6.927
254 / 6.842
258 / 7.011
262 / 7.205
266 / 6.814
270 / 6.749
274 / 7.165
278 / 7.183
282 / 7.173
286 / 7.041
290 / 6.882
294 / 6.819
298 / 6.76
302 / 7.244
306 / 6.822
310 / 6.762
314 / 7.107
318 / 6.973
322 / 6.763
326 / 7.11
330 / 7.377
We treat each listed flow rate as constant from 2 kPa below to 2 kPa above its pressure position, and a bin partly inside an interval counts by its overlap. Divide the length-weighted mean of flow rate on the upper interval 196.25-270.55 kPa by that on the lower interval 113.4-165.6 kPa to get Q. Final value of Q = 1.02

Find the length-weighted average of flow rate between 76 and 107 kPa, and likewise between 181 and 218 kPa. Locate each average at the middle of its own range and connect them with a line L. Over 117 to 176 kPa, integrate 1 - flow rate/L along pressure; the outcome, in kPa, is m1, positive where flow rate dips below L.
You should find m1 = 1.7 kPa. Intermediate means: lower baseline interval 7.08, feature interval 6.82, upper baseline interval 6.97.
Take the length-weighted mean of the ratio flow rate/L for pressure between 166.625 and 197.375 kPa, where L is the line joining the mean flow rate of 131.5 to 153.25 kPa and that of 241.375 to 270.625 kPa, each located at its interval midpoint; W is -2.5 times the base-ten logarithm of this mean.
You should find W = 0.001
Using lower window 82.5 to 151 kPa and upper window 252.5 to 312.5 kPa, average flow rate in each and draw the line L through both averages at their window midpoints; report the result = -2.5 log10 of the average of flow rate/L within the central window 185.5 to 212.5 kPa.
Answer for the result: 0.004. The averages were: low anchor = 6.96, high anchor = 6.97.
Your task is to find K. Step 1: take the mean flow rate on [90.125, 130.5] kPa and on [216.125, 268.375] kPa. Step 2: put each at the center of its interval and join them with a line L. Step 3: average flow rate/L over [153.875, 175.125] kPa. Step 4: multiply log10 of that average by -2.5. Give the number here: 0.04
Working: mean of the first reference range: 6.94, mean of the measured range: 6.69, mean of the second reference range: 6.92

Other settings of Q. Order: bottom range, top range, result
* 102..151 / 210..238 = 1.00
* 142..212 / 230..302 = 1.01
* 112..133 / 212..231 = 1.01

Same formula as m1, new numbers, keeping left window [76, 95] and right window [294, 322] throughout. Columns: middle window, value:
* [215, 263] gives 0.3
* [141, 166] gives 0.9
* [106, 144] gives 0.8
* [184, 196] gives 0.2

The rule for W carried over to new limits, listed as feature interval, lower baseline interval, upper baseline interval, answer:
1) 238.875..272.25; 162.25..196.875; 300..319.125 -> 0.00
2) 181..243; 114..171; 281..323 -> -0.01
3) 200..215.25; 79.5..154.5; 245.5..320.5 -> -0.01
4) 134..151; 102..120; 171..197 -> -0.01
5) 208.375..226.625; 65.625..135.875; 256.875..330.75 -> 0.01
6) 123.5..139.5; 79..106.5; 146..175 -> 0.00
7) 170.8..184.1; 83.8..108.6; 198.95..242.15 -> 0.01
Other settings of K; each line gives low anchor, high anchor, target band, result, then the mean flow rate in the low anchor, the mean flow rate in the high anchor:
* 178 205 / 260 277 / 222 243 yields 0.01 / 6.95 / 7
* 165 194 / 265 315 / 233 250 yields 0.01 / 6.89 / 6.96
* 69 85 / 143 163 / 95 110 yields 0.00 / 7.16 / 6.76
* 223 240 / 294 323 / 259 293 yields -0.02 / 6.88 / 6.92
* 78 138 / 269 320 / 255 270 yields 0.00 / 6.97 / 6.98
